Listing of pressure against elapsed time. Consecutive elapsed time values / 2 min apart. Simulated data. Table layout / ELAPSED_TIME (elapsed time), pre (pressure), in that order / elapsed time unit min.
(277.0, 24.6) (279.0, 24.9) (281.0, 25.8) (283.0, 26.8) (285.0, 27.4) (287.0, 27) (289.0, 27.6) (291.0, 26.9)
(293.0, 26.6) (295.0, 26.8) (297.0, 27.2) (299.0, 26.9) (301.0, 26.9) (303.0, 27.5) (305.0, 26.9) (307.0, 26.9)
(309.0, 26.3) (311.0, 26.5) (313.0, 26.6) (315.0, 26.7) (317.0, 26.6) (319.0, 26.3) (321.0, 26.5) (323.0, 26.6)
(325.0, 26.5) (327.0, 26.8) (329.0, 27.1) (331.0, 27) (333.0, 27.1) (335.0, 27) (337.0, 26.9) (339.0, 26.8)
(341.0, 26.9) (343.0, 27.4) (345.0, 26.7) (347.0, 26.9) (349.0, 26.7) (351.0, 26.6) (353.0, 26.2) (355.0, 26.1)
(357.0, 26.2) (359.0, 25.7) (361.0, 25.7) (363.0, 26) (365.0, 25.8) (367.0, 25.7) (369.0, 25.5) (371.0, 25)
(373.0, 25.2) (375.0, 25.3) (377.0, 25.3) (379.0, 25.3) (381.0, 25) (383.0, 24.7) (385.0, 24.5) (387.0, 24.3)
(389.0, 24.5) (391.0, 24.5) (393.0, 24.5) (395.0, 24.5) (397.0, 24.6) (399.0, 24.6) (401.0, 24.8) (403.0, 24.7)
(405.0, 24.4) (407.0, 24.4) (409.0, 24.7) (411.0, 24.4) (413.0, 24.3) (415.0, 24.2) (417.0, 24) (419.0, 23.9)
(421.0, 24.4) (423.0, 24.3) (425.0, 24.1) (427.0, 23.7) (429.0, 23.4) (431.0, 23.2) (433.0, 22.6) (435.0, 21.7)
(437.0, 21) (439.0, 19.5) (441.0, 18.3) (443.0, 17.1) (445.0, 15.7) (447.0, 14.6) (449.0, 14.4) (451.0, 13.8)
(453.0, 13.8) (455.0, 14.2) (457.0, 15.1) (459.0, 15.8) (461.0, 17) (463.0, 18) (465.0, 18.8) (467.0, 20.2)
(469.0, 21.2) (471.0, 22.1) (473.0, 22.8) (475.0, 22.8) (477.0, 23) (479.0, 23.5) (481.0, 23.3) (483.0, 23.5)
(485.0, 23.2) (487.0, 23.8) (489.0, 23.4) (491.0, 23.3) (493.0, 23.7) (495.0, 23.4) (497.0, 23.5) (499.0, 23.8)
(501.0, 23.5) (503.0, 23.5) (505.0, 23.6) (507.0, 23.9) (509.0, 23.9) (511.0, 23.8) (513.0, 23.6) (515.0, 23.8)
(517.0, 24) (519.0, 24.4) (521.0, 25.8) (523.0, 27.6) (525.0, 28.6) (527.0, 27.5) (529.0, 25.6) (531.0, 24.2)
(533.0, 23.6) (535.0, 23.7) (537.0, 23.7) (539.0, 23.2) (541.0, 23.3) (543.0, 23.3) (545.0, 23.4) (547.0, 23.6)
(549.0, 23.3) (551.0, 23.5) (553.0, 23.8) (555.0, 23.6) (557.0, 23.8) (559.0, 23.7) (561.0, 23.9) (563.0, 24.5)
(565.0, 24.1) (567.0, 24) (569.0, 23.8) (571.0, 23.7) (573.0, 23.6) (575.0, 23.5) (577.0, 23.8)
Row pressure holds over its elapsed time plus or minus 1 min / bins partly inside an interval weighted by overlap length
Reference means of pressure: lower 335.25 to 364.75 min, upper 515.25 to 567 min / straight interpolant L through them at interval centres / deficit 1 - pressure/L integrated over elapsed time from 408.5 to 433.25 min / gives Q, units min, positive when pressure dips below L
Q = 1.7 min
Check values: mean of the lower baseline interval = 26.5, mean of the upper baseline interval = 24.4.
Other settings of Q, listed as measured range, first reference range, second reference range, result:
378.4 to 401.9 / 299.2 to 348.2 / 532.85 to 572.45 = 1.1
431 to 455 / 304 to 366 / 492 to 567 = 7.3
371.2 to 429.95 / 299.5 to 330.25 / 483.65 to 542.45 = 2.6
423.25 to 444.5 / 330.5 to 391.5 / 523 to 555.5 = 3.2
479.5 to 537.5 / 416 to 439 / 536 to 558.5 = -2.1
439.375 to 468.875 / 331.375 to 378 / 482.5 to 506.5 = 9.6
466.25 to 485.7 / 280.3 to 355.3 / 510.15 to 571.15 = 1.9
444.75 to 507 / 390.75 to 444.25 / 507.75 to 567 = 8.6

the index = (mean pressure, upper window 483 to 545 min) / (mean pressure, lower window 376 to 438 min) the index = 1.0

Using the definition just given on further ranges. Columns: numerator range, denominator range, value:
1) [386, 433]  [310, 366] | 0.91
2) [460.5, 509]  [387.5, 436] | 0.94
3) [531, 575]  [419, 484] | 1.19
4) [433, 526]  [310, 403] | 0.82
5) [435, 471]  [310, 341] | 0.64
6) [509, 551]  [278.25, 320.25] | 0.92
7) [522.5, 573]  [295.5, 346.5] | 0.90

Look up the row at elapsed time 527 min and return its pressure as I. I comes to 27.5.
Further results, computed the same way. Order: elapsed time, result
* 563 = 24.5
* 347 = 26.9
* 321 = 26.5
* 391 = 24.5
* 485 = 23.2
